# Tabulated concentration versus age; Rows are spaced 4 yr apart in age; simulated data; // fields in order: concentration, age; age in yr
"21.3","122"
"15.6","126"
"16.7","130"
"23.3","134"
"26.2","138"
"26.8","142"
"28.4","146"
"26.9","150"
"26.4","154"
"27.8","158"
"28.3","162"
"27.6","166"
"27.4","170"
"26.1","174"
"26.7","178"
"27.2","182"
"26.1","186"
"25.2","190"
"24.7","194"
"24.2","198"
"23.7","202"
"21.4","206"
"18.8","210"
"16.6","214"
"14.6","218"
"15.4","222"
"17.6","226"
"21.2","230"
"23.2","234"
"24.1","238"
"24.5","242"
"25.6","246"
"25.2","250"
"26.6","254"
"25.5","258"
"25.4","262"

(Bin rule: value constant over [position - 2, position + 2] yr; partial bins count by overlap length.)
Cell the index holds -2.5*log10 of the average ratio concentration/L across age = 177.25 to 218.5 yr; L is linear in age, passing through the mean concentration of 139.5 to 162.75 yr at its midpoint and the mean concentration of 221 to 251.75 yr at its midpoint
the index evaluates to 0.08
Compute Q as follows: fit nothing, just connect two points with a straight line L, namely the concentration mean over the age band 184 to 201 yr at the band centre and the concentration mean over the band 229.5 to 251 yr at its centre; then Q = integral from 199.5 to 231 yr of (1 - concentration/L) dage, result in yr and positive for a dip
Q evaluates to 7.6 yr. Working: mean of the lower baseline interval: 25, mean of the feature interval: 18.7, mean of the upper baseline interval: 24.1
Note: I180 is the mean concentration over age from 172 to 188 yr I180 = 26.5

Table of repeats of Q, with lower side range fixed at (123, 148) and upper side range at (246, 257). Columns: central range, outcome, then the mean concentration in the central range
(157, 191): -4.6 yr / 27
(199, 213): 2.0 yr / 21.2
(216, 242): 5.7 yr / 19.7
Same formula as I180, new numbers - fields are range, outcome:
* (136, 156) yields 26.9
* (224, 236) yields 20.7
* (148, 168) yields 27.4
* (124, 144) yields 21.7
